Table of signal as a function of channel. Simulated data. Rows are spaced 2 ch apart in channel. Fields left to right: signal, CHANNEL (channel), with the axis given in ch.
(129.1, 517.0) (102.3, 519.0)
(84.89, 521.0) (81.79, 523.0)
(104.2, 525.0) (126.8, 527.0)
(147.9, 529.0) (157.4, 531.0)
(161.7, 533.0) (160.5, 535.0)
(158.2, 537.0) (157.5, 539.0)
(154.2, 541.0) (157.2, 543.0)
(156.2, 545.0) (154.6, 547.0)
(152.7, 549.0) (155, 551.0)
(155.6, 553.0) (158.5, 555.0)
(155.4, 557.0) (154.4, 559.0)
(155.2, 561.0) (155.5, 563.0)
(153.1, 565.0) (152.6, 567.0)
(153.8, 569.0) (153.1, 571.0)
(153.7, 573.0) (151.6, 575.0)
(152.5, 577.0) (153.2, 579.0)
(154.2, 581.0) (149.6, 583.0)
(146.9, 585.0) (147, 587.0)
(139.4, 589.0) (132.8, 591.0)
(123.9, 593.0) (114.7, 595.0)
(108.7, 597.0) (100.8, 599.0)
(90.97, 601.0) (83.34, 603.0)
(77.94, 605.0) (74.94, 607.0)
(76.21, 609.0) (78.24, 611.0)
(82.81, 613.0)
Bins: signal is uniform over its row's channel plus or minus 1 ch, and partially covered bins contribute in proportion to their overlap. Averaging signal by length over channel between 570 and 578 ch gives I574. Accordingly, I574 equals 153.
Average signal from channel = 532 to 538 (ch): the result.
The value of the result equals 160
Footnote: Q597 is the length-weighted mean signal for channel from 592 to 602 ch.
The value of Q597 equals 108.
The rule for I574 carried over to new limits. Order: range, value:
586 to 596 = 132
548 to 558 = 155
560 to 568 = 154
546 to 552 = 154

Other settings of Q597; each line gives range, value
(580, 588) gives 149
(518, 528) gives 100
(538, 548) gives 156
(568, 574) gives 154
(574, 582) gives 153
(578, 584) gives 152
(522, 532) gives 124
